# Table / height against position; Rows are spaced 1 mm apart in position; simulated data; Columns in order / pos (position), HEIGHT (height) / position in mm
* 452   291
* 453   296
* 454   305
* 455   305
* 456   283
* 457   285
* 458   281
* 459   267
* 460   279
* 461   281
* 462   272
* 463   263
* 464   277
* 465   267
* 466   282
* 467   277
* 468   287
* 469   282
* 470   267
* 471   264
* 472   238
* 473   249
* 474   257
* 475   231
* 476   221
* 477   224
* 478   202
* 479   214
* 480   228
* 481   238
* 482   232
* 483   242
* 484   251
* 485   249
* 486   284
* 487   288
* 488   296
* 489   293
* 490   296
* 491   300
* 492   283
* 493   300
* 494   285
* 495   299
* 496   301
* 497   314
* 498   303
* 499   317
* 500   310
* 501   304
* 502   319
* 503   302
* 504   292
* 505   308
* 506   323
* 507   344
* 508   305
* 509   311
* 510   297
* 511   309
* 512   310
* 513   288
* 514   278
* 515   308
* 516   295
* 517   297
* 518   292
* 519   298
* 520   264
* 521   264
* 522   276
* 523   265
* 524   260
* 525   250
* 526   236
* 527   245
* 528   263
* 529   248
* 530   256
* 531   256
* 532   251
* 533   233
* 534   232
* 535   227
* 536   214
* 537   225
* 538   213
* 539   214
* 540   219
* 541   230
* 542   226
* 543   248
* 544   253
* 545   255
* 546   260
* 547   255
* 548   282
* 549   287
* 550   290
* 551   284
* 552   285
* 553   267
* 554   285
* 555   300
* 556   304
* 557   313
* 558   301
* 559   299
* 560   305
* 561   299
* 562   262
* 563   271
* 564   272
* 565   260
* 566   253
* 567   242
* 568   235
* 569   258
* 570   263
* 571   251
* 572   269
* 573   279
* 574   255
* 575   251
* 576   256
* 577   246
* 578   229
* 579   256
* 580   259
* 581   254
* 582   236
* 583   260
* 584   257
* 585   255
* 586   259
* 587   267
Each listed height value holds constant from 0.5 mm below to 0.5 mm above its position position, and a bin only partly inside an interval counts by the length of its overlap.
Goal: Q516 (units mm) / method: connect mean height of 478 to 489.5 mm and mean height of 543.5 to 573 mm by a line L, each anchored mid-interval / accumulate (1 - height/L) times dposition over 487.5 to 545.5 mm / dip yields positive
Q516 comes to -3.0 mm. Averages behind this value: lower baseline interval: 254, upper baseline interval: 275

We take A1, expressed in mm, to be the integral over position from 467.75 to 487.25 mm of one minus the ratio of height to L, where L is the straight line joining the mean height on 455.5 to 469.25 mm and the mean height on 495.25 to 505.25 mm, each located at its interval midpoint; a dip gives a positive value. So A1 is 2.9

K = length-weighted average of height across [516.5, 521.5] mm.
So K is 283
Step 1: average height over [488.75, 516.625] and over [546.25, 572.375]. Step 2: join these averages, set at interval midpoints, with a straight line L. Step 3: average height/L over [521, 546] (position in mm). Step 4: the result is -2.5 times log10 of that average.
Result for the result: 0.19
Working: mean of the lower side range 303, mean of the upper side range 276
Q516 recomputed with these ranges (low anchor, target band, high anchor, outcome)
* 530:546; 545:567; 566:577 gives -3.2 mm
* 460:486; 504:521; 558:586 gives -2.9 mm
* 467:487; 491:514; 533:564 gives -4.7 mm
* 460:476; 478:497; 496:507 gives 1.4 mm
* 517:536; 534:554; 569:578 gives 0.5 mm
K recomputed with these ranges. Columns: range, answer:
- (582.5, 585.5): 257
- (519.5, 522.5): 268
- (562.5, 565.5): 268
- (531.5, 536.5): 231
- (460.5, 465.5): 272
